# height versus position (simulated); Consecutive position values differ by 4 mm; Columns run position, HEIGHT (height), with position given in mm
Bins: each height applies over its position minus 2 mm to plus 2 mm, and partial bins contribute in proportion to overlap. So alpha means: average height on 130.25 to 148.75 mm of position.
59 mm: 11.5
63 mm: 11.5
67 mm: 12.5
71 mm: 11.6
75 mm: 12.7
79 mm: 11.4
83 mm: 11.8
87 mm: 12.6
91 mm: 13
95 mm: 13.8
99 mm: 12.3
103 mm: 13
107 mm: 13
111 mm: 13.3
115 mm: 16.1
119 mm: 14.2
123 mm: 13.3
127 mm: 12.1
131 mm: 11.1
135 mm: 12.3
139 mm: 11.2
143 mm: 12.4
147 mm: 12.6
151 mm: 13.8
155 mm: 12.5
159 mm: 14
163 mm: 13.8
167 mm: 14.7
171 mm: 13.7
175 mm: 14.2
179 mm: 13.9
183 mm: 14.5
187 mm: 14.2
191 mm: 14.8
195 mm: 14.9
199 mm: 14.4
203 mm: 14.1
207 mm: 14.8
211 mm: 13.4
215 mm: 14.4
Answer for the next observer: 12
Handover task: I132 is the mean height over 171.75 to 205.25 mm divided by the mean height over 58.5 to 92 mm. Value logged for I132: 1.19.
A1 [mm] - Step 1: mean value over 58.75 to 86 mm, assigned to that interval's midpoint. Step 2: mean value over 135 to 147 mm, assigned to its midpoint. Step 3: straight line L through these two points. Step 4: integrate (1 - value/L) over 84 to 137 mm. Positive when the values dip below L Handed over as -4.84 mm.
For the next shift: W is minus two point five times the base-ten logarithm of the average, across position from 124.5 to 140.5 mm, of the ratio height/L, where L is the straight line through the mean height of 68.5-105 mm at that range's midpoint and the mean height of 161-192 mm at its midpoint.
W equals 0.140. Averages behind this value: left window 12.5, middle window 11.7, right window 14.2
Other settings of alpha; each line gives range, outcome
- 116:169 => 13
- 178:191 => 14.3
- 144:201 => 14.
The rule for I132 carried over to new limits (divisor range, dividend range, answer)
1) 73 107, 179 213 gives 1.14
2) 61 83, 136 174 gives 1.11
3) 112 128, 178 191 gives 1.02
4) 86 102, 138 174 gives 1.02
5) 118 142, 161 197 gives 1.16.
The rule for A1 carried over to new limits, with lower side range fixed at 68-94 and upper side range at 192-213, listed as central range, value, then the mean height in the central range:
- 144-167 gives 0.2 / 13.4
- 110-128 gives -1.4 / 13.9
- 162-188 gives -0.5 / 14.2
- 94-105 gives -0.3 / 13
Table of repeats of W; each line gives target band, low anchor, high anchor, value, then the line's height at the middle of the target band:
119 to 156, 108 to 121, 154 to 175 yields 0.14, 14.2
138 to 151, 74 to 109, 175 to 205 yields 0.10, 13.6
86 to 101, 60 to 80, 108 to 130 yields -0.02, 12.8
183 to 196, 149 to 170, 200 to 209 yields -0.03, 14.2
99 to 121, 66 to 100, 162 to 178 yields -0.07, 12.9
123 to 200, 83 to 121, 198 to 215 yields 0.04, 13.8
